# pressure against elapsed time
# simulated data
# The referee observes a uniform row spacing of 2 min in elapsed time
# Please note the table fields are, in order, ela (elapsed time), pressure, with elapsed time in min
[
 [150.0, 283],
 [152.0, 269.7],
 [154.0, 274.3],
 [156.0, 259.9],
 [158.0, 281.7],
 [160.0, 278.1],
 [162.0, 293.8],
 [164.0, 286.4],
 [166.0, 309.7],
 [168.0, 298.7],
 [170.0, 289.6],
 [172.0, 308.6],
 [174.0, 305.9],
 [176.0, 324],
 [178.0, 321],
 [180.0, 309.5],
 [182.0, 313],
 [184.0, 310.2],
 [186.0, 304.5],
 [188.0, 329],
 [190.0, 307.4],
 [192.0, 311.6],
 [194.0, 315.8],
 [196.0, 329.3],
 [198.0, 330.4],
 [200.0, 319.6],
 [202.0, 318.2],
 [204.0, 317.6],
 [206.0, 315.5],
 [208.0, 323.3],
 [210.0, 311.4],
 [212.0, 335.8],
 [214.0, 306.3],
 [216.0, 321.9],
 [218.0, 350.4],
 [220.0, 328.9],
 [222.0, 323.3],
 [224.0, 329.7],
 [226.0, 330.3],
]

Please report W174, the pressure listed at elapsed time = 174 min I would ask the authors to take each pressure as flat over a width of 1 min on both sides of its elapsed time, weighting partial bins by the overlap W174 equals 305.9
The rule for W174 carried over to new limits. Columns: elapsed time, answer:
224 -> 329.7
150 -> 283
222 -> 323.3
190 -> 307.4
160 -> 278.1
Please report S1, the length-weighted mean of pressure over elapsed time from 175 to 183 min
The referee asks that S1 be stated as 317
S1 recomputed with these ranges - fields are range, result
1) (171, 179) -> 315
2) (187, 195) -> 316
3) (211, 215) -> 321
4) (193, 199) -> 325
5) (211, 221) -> 329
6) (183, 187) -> 307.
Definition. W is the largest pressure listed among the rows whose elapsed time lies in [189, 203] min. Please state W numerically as 330.4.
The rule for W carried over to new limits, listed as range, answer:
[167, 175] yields 308.6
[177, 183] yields 321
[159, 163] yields 293.8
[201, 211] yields 323.3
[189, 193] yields 311.6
